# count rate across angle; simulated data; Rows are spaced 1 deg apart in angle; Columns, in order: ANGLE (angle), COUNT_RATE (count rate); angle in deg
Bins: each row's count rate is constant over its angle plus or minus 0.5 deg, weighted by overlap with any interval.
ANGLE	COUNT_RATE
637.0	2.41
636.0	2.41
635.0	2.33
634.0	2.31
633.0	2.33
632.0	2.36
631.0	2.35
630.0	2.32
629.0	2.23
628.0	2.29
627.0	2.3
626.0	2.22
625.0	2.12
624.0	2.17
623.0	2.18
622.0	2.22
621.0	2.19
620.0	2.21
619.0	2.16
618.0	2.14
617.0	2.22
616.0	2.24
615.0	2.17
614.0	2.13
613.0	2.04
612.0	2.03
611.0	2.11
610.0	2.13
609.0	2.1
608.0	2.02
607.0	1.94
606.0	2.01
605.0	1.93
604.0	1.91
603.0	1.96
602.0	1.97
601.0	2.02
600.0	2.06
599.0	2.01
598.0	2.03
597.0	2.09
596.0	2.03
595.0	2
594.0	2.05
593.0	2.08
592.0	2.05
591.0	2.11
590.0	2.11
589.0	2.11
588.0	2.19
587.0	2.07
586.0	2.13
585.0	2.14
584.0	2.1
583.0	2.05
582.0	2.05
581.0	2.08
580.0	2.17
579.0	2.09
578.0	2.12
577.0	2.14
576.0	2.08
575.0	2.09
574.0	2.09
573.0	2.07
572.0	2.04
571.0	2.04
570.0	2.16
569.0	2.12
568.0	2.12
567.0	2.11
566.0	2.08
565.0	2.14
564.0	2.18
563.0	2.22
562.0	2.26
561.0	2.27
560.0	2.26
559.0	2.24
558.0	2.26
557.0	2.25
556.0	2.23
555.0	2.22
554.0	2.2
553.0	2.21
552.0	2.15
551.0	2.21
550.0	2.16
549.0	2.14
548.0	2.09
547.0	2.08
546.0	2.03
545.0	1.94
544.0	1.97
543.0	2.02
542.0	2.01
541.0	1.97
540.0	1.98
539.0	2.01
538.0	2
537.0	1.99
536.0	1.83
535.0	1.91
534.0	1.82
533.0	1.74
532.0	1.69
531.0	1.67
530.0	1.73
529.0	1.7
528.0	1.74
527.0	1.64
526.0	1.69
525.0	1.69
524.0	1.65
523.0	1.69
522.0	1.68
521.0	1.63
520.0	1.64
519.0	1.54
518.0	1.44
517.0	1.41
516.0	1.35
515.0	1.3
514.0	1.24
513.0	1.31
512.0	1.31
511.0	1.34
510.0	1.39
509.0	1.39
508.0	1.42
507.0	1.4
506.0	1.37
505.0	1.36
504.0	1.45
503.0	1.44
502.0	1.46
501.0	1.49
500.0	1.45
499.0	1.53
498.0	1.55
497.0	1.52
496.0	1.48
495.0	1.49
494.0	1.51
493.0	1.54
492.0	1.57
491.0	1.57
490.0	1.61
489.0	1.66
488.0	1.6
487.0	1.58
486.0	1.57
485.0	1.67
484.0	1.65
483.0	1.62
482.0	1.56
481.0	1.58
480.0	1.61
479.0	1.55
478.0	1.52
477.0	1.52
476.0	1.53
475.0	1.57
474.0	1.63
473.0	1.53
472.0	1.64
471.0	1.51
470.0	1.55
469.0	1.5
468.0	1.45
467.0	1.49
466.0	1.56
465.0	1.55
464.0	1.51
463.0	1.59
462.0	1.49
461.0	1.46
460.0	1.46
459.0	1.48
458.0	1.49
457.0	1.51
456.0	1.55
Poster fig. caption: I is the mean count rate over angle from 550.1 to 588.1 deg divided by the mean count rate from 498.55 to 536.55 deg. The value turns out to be 1.39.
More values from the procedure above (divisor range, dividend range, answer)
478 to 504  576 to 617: 1.33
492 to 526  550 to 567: 1.50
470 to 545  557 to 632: 1.33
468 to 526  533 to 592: 1.38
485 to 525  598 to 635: 1.44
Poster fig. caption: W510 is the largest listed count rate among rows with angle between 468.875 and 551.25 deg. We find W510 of 2.21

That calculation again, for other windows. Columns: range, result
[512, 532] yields 1.74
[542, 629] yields 2.3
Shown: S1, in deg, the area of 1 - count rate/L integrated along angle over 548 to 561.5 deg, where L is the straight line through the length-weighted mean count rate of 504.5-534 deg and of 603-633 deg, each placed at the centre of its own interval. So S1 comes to -3.5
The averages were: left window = 1.53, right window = 2.15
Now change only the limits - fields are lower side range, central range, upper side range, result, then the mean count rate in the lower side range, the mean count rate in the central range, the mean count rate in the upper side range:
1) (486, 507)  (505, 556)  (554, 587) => 1.6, 1.51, 1.76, 2.14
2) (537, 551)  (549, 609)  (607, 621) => -0.8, 2.04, 2.11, 2.13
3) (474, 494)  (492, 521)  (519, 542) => 4.1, 1.58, 1.44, 1.78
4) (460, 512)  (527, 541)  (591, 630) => -0.7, 1.52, 1.83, 2.1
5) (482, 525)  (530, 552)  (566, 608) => -2.6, 1.5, 1.96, 2.07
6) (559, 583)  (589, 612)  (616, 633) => 1.6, 2.13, 2.03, 2.23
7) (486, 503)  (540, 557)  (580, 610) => -2.7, 1.54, 2.1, 2.05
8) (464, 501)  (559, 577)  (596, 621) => -2.2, 1.55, 2.14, 2.07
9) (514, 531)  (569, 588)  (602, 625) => -2.0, 1.59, 2.1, 2.1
